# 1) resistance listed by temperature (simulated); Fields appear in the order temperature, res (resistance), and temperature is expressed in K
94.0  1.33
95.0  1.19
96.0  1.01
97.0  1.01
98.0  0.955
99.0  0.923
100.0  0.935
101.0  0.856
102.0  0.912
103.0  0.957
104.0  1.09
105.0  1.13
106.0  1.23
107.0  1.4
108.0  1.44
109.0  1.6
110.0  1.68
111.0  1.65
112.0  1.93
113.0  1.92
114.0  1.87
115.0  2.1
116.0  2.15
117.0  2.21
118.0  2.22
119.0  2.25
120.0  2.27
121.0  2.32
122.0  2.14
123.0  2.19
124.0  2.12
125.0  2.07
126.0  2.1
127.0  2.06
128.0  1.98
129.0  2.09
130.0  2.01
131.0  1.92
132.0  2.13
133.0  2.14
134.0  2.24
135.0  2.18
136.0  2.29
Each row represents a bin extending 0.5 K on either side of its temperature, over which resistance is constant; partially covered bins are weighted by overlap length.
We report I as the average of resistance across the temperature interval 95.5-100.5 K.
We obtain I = 0.967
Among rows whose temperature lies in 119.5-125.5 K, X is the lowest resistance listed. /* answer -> 2.07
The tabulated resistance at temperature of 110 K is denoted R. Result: 1.68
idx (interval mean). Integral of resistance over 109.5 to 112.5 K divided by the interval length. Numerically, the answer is 1.75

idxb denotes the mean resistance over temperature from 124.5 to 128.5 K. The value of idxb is 2.05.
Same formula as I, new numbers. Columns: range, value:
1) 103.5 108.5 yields 1.26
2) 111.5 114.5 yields 1.91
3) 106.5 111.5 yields 1.55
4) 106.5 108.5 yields 1.42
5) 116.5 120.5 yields 2.24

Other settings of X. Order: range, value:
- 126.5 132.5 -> 1.92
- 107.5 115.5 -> 1.44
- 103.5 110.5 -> 1.09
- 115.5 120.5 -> 2.15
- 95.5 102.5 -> 0.856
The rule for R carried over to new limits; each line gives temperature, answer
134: 2.24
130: 2.01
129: 2.09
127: 2.06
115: 2.1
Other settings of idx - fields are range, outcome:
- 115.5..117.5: 2.18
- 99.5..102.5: 0.901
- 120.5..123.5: 2.22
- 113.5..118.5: 2.11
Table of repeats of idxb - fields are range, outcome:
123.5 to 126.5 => 2.1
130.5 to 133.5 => 2.06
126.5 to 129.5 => 2.04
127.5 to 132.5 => 2.03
